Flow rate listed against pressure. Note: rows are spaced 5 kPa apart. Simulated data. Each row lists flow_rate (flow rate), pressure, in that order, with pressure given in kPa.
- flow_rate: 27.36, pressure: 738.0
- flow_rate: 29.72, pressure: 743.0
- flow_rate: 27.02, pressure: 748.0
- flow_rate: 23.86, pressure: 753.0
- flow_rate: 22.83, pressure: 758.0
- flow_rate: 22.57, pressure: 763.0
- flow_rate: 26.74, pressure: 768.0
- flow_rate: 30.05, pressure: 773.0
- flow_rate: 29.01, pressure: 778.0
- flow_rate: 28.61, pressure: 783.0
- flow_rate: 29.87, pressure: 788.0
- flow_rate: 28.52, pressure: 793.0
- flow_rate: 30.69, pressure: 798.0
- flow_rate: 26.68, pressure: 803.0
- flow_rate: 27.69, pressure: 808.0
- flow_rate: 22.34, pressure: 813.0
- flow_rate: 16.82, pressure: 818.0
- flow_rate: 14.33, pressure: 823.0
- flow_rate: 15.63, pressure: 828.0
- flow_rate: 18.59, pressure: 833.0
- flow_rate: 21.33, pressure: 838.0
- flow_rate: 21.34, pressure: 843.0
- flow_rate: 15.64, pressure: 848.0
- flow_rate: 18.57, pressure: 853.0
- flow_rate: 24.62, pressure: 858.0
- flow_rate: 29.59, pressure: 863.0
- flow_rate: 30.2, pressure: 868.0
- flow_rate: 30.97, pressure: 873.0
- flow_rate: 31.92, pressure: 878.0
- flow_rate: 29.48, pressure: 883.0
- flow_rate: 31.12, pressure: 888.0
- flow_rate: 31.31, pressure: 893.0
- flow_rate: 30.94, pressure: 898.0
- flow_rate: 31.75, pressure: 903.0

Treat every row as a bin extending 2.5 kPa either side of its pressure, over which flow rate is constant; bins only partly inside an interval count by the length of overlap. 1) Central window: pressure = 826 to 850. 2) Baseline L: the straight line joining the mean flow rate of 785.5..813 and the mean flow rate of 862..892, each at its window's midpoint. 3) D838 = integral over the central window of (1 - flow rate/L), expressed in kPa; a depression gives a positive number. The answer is 8.8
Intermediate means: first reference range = 28.1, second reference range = 30.6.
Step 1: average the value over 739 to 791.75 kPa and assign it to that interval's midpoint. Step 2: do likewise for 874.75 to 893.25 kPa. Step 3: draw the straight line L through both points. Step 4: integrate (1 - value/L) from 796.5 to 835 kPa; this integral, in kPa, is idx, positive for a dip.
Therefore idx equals 9.7 kPa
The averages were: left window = 27.1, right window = 30.9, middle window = 21.4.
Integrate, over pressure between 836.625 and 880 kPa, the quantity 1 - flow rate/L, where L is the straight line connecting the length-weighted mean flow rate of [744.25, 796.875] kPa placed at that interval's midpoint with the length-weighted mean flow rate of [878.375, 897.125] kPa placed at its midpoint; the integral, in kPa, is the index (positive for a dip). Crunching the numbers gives 7.3 kPa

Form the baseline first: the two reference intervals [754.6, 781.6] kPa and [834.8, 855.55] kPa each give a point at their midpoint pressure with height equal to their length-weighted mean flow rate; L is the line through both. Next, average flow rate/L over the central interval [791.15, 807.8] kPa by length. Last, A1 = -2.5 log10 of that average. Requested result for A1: -0.22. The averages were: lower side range 26.3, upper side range 19.2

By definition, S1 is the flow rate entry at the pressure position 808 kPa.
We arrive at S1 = 27.69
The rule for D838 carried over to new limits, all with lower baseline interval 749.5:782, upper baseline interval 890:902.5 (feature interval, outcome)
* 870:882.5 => -0.3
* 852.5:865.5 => 2.0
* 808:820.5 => 3.0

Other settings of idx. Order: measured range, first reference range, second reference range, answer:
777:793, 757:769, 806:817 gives -3.53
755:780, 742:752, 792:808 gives 1.57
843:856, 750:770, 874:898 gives 4.82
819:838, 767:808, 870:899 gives 8.19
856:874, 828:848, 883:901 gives -2.63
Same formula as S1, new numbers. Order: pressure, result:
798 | 30.69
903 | 31.75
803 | 26.68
